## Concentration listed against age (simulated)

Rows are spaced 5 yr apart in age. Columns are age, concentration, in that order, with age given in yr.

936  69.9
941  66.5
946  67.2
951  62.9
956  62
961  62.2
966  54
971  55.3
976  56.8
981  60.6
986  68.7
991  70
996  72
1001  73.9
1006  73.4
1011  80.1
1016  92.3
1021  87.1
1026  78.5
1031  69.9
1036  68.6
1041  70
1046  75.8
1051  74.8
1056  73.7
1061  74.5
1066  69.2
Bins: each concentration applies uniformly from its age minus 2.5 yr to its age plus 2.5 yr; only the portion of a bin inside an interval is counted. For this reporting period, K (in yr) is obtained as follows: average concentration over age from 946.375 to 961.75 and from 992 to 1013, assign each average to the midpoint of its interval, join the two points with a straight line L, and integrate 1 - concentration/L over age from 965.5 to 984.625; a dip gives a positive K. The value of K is 2.9 yr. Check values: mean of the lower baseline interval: 63.1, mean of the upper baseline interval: 74.4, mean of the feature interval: 57.7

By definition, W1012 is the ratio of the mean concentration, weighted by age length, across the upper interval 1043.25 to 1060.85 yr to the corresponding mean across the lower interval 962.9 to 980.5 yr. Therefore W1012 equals 1.33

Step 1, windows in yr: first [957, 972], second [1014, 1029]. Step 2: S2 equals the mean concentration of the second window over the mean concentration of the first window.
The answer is 1.5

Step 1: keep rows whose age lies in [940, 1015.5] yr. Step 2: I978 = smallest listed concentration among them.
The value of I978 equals 54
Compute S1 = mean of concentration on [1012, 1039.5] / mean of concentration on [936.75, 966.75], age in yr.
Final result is 1.25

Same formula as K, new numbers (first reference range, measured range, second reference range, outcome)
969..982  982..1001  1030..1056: -2.8 yr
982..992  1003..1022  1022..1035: -2.7 yr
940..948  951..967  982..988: 1.5 yr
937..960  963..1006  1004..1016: 5.6 yr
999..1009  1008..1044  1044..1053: -1.6 yr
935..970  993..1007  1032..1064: -1.1 yr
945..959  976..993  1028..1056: 0.5 yr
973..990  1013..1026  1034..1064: -3.6 yr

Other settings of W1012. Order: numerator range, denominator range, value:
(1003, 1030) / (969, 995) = 1.29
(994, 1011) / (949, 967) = 1.22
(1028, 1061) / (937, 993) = 1.16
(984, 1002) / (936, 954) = 1.07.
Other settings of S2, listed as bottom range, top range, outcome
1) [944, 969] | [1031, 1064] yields 1.18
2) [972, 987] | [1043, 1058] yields 1.23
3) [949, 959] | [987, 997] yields 1.13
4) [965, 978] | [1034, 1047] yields 1.28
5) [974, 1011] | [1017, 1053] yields 1.10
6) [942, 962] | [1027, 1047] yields 1.12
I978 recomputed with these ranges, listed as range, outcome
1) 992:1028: 72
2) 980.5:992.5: 60.6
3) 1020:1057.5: 68.6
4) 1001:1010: 73.4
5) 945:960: 62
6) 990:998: 70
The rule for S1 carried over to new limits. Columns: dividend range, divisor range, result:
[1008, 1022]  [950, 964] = 1.39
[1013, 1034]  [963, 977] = 1.47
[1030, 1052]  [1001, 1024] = 0.87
